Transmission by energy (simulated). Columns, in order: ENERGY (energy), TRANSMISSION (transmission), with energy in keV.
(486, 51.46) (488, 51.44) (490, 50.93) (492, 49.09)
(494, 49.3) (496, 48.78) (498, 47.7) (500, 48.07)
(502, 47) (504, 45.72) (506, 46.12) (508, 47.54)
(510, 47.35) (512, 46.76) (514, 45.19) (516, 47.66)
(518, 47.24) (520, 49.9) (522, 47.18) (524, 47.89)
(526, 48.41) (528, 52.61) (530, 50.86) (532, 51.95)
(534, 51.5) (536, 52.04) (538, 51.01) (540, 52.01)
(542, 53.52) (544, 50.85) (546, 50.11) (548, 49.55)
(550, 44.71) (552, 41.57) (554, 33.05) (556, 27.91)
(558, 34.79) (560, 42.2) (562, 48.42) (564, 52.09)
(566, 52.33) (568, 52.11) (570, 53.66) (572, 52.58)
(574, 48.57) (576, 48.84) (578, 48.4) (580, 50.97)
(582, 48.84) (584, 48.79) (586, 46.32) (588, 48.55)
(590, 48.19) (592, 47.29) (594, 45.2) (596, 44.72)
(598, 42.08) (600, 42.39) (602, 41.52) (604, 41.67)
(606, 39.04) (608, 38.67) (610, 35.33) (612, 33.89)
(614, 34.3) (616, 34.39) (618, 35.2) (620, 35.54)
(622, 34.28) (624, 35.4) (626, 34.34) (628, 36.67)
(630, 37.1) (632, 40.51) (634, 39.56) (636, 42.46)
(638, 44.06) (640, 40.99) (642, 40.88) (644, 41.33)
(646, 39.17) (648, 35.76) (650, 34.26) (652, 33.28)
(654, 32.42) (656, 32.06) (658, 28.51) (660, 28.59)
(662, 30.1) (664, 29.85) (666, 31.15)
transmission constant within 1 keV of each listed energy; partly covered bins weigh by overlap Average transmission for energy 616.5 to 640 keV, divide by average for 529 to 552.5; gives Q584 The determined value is 0.8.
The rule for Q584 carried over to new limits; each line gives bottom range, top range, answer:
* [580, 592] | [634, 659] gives 0.77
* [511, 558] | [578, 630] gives 0.87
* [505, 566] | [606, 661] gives 0.77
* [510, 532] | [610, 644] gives 0.77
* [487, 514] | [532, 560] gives 0.95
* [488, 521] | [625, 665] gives 0.75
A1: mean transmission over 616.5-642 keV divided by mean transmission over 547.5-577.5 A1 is 0.84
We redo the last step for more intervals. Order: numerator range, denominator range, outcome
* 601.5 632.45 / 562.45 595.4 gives 0.74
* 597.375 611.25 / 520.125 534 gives 0.80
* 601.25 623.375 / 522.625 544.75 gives 0.72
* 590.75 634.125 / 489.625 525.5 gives 0.81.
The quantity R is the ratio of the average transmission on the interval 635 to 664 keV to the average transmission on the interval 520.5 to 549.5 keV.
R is 0.71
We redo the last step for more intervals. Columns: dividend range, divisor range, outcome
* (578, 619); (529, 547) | 0.82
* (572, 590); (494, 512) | 1.03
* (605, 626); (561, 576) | 0.69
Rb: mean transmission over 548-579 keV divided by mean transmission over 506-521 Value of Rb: 0.96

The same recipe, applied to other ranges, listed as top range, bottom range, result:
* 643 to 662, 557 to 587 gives 0.69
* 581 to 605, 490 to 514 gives 0.95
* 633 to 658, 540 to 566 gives 0.84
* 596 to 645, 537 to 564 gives 0.86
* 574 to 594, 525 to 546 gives 0.94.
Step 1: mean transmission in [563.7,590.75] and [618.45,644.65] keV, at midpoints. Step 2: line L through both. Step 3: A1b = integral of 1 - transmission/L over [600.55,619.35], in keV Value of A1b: 2.6 keV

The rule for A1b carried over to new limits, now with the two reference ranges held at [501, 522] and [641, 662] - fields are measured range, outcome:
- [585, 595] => -1.8 keV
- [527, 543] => -2.5 keV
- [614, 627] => 0.8 keV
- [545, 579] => -2.8 keV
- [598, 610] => -0.5 keV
